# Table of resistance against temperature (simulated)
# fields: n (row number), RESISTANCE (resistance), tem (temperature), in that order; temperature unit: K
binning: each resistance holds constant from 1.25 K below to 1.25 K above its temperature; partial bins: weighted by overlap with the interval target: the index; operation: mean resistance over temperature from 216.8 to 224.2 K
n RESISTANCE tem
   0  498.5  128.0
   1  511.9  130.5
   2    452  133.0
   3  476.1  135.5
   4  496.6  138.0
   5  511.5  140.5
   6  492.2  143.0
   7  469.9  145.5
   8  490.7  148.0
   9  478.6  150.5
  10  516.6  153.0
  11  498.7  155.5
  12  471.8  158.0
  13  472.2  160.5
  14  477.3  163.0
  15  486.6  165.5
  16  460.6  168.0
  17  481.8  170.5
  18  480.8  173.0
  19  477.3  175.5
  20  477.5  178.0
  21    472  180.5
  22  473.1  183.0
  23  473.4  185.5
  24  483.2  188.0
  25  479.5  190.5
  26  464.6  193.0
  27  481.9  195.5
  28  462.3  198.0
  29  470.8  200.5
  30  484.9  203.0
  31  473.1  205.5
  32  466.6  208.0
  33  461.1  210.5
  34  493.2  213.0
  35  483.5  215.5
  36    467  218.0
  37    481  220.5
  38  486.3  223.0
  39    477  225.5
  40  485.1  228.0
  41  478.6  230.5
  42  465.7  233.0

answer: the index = 478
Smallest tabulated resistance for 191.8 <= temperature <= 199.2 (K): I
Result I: 462.3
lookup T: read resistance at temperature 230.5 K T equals 478.6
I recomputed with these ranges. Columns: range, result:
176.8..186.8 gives 472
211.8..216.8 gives 483.5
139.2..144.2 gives 492.2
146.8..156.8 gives 478.6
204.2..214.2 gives 461.1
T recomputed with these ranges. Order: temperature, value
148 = 490.7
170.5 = 481.8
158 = 471.8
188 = 483.2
